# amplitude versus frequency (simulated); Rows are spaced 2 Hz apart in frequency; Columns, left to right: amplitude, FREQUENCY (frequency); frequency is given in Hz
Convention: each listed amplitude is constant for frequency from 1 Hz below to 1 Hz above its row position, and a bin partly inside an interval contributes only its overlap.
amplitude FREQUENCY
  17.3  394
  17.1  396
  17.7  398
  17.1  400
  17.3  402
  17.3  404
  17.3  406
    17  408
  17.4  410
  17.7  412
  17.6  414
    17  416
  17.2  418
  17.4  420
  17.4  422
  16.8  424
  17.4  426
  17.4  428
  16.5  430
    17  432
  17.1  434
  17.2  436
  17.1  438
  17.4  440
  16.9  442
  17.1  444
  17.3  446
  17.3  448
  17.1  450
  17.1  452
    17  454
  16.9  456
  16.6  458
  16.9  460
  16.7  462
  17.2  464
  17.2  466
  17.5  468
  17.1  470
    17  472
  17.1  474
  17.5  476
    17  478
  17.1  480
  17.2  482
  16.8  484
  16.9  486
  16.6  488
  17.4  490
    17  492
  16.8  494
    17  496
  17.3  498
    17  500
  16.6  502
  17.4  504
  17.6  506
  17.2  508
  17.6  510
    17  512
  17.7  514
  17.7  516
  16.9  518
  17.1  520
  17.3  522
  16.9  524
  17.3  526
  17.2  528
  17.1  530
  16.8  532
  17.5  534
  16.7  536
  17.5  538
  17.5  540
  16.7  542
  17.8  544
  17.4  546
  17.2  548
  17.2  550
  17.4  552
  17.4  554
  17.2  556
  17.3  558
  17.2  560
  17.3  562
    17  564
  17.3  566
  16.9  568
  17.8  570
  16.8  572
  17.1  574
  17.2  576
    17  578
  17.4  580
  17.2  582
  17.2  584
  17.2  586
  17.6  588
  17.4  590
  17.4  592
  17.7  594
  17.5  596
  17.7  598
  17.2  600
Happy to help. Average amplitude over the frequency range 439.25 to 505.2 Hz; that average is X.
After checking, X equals 17.1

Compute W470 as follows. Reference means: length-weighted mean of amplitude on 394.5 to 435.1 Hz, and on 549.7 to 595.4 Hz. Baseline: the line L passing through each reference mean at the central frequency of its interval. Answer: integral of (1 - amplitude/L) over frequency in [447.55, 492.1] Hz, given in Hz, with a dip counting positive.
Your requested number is 0.5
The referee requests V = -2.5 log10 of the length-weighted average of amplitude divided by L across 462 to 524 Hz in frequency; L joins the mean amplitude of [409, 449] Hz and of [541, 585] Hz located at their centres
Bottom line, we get 0.00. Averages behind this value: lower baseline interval 17.2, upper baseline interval 17.2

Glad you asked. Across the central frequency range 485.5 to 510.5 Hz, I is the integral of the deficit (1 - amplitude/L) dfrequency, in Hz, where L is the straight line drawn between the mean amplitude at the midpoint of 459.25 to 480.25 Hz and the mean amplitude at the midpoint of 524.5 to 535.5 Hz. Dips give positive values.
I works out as 0.0 Hz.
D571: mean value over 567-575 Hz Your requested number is 17.1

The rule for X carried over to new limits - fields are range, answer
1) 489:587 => 17.2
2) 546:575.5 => 17.2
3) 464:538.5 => 17.1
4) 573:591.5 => 17.3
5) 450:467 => 17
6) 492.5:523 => 17.2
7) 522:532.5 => 17.1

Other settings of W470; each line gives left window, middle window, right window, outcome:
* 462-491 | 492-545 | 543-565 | 0.1 Hz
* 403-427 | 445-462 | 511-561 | 0.3 Hz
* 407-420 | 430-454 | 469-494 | 0.1 Hz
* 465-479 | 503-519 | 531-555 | -0.1 Hz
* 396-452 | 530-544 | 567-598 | 0.1 Hz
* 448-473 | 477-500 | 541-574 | 0.1 Hz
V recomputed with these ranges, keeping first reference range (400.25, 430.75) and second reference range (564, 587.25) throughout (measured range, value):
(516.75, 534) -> 0.006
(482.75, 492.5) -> 0.018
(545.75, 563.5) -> -0.005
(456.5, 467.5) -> 0.018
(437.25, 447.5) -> 0.004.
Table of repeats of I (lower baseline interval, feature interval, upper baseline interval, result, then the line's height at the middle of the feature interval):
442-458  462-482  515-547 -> -0.07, 17.1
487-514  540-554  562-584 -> -0.12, 17.2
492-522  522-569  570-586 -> -0.06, 17.2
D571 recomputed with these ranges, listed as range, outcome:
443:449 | 17.2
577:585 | 17.2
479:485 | 17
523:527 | 17.1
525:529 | 17.2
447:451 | 17.2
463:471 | 17.2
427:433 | 17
